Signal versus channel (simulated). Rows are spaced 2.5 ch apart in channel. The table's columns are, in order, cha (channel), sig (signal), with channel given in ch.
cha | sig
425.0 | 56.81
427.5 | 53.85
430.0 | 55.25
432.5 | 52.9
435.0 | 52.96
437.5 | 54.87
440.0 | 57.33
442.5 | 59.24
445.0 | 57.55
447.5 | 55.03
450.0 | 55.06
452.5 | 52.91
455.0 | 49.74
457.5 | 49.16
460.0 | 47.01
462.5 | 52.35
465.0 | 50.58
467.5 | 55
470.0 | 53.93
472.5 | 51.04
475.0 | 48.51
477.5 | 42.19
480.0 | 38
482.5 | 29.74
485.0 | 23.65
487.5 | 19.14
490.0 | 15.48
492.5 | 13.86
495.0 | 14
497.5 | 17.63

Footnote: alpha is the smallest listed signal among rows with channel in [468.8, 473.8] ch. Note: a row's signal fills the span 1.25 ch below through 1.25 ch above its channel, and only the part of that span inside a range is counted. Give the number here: 51.04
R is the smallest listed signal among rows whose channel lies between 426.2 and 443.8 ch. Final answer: 52.9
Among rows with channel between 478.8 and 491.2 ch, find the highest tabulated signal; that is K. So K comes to 38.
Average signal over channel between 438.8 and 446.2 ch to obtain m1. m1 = 58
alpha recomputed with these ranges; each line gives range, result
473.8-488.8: 19.14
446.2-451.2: 55.03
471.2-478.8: 42.19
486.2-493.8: 13.86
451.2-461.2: 47.01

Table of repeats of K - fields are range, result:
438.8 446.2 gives 59.24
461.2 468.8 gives 55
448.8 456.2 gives 55.06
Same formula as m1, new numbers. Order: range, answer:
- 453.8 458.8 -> 49.4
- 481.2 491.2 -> 22.1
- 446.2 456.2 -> 53.2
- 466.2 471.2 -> 54.4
